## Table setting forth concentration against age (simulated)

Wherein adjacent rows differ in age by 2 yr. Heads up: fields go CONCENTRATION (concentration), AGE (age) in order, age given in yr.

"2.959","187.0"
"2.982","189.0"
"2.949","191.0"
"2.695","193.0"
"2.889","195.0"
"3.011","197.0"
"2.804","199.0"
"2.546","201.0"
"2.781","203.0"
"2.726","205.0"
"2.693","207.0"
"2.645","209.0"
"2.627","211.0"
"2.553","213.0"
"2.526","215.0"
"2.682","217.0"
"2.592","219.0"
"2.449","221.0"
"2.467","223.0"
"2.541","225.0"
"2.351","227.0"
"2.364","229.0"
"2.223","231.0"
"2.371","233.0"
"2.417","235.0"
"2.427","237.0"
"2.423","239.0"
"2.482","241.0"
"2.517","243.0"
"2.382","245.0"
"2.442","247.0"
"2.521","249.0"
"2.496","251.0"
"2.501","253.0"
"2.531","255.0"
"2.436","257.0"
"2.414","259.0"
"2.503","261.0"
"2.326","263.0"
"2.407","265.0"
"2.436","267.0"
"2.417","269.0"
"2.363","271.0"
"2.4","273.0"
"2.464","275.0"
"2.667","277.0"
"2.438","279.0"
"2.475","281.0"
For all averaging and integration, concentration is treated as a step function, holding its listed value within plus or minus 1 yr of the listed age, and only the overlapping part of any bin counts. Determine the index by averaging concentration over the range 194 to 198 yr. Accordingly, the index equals 2.95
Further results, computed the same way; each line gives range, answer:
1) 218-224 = 2.5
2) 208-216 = 2.59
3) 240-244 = 2.5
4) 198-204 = 2.71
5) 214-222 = 2.56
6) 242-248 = 2.45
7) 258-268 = 2.42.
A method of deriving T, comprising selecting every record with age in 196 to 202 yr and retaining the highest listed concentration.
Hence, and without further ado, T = 3.011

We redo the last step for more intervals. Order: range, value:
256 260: 2.436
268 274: 2.417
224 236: 2.541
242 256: 2.531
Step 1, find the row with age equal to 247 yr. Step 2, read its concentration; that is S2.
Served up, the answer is 2.442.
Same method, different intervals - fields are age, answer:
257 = 2.436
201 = 2.546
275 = 2.464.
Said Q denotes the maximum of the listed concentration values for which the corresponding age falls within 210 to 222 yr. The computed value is 2.682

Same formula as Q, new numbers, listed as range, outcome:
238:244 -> 2.517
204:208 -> 2.726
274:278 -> 2.667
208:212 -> 2.645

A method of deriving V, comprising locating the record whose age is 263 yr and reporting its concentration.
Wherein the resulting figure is 2.326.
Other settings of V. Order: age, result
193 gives 2.695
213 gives 2.553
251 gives 2.496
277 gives 2.667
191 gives 2.949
